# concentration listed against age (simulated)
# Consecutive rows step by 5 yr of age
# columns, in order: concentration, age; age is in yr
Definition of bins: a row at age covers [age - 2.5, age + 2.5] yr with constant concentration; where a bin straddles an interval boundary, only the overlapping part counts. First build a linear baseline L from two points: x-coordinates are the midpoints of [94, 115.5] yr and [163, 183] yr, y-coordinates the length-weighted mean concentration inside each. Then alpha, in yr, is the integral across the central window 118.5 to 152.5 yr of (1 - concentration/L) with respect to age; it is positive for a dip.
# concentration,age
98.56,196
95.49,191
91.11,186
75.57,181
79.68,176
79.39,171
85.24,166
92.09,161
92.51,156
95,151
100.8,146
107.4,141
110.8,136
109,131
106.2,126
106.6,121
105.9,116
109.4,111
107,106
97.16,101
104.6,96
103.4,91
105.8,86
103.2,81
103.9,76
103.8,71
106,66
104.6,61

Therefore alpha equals -4.3 yr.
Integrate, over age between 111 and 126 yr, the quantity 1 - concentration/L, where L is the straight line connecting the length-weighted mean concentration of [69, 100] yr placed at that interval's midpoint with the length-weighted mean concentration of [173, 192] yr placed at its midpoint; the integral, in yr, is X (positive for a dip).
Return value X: -1.5 yr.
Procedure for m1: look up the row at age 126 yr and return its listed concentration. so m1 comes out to 106.2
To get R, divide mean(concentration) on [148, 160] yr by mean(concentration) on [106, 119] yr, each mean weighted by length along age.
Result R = 0.9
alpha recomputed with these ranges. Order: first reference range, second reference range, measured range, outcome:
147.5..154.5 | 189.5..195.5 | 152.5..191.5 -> 4.0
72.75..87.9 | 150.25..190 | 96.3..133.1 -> -3.2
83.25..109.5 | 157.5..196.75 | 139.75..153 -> -1.0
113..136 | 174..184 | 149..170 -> -0.4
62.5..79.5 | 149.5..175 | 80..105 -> -0.6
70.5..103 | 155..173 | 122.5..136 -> -2.0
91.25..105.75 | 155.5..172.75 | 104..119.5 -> -1.3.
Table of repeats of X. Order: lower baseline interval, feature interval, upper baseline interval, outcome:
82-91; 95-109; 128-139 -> 0.4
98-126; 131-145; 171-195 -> -1.4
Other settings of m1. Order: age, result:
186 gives 91.11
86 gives 105.8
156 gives 92.51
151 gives 95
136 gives 110.8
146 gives 100.8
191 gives 95.49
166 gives 85.24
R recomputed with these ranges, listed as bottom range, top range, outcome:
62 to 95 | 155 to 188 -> 0.81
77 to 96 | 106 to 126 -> 1.03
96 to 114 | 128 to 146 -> 1.03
